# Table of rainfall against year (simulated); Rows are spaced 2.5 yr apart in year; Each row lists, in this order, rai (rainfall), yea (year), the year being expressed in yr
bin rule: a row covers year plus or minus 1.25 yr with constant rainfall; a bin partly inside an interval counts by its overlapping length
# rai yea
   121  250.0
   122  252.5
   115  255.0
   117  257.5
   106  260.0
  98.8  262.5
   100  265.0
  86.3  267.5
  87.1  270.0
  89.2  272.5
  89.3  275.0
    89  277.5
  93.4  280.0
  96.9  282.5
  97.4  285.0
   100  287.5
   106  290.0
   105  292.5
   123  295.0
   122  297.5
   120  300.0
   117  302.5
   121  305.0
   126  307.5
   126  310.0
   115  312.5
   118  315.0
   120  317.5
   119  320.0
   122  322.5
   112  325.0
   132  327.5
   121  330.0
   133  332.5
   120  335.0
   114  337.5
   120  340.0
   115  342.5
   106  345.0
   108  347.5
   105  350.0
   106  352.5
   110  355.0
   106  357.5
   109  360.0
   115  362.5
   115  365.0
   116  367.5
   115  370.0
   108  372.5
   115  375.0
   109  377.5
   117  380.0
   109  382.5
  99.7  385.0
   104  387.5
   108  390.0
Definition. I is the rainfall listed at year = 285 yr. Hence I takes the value 97.4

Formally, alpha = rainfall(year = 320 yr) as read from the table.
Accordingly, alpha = 119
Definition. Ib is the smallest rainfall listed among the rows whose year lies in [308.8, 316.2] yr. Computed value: 115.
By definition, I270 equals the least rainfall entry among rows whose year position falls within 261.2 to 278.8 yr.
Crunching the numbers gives 86.3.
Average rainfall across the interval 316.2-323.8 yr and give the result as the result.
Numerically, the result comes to 120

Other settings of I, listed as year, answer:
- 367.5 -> 116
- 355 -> 110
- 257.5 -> 117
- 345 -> 106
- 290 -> 106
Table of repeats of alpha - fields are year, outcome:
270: 87.1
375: 115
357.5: 106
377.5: 109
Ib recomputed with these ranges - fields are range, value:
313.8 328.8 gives 112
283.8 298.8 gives 97.4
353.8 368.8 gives 106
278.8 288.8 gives 93.4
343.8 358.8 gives 105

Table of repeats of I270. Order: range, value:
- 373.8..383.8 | 109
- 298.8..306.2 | 117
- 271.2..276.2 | 89.2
